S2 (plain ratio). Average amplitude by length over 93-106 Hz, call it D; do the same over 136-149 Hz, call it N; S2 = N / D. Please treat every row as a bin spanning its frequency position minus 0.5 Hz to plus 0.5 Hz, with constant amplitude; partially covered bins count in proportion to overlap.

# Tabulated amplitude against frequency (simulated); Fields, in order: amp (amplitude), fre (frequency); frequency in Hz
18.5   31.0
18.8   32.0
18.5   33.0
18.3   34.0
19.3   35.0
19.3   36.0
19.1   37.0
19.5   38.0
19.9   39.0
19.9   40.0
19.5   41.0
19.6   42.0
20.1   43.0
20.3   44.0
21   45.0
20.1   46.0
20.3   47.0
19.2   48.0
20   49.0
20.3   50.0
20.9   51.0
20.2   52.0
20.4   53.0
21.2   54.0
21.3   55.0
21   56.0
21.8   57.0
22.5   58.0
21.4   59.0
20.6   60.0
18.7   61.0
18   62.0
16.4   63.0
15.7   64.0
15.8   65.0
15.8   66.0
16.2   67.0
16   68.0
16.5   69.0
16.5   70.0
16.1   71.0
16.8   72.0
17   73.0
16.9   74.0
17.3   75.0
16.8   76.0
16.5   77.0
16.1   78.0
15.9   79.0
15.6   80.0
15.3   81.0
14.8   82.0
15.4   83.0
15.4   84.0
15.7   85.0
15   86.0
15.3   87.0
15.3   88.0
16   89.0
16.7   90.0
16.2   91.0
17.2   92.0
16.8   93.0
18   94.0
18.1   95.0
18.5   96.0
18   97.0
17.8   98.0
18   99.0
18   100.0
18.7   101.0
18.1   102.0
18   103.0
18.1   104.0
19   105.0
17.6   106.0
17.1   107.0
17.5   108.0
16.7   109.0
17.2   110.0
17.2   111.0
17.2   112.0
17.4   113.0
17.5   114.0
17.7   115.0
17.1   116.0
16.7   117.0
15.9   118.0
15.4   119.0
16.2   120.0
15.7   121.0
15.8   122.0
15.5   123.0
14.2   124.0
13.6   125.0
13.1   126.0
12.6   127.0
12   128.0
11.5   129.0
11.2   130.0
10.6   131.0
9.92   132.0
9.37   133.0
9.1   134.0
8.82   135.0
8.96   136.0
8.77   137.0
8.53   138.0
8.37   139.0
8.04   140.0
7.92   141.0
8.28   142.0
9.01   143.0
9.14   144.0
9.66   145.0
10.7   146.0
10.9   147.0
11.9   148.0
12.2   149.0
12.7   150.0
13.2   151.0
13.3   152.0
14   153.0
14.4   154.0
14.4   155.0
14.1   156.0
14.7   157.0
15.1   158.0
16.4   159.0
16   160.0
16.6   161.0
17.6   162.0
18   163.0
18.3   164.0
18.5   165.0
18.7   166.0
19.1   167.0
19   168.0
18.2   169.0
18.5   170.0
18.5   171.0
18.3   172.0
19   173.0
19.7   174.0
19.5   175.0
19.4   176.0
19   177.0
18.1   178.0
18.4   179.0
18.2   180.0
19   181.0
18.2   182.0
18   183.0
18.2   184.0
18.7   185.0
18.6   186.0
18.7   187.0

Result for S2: 0.52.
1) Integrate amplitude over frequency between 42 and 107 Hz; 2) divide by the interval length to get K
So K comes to 17.9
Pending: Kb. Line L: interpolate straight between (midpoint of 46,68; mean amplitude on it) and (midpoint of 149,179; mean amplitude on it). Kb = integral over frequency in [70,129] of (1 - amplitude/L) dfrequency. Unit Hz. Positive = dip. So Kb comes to 6.3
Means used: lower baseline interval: 19.4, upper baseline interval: 16.9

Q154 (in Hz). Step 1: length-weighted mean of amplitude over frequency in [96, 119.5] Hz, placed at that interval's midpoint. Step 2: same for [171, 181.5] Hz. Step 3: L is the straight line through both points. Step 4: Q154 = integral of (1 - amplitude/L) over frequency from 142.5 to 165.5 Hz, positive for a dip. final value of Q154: 5.6 Hz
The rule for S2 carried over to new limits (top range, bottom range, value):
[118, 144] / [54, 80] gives 0.64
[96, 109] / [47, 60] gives 0.86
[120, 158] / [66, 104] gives 0.70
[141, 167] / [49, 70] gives 0.73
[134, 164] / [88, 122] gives 0.71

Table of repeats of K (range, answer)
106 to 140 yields 13.7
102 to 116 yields 17.6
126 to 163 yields 11.8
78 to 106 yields 16.8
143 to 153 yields 11.5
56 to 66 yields 18.9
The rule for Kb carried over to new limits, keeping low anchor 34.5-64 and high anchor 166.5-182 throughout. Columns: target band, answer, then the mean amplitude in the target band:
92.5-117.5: 2.3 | 17.7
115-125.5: 2.0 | 15.7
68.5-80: 1.9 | 16.5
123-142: 8.7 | 10.4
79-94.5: 2.9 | 15.9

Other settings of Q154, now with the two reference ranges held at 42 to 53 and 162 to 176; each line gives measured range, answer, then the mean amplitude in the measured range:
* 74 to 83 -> 1.7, 16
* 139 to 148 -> 4.6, 9.31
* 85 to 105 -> 2.4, 17.3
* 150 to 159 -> 2.2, 14.2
